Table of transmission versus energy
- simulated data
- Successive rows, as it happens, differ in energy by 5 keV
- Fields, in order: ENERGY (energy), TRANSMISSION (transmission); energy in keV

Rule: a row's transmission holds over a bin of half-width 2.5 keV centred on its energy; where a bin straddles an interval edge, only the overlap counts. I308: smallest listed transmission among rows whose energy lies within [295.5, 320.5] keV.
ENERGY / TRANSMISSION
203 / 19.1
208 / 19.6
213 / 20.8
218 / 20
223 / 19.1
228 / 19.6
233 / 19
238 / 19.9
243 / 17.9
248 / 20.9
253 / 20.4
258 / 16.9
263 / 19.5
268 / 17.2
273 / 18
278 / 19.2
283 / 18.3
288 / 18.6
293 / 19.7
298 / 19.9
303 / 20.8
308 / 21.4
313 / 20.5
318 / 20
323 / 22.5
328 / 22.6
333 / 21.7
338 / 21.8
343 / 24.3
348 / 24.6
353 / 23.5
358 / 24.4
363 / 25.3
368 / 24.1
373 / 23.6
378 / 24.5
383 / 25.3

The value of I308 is 19.9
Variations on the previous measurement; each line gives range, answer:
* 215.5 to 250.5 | 17.9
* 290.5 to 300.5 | 19.7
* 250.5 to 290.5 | 16.9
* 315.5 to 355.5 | 20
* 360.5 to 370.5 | 24.1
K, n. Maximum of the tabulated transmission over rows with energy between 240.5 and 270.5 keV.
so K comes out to 20.9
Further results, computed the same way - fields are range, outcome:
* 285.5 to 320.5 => 21.4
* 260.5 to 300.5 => 19.9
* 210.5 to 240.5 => 20.8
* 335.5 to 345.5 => 24.3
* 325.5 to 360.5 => 24.6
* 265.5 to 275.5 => 18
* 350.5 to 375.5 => 25.3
